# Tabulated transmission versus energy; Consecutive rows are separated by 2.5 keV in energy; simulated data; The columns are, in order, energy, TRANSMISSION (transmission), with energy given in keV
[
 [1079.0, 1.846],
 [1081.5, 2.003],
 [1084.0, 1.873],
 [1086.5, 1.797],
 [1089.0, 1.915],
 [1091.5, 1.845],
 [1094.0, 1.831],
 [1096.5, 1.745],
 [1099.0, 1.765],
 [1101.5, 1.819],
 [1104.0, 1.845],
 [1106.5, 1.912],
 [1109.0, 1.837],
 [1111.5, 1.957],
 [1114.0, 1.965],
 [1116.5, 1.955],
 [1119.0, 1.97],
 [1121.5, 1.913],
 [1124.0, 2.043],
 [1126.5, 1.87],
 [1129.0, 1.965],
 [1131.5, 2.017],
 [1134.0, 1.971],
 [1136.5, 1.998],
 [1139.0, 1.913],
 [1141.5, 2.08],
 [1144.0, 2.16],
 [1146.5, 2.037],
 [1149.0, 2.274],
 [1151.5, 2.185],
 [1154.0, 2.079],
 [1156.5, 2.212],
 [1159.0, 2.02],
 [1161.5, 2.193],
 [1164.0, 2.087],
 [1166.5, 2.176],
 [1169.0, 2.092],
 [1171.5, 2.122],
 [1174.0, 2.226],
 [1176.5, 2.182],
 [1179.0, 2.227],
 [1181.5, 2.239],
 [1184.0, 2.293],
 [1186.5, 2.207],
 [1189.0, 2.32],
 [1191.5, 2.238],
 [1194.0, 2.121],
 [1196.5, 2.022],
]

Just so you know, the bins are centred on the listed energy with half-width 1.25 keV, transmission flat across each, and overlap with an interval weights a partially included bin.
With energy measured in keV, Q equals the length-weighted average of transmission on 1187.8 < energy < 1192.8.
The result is 2.28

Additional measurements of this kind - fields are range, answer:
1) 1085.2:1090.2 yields 1.86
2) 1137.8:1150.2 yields 2.09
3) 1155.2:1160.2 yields 2.12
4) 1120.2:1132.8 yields 1.96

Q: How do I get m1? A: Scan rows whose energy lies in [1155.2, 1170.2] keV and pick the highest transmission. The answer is 2.212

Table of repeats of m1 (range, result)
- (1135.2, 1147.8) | 2.16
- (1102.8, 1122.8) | 1.97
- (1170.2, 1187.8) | 2.293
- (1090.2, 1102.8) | 1.845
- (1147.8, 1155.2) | 2.274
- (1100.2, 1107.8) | 1.912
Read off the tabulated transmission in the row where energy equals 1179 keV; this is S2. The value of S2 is 2.227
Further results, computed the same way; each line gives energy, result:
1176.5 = 2.182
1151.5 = 2.185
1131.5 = 2.017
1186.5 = 2.207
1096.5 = 1.745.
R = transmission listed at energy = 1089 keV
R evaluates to 1.915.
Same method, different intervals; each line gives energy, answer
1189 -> 2.32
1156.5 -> 2.212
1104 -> 1.845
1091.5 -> 1.845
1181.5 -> 2.239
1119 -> 1.97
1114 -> 1.965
